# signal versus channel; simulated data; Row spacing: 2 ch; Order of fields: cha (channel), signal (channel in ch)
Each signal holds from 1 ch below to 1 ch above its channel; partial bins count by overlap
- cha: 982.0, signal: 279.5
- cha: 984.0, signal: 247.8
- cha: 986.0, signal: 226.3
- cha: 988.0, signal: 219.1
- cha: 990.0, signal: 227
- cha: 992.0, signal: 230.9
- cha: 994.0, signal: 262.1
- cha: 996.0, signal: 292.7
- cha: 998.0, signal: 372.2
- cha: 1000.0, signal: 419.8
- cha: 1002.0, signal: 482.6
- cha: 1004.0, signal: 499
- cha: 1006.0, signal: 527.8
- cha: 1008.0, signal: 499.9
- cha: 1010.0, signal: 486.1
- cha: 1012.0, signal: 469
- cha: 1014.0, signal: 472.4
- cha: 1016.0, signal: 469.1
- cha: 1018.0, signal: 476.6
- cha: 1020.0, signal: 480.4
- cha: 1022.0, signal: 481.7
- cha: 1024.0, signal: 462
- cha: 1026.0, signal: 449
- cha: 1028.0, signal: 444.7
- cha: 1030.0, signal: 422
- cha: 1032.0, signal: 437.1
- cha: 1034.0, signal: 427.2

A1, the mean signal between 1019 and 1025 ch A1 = 475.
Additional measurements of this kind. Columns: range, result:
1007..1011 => 493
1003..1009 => 509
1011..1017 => 470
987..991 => 223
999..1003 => 451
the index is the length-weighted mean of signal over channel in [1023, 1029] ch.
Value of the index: 452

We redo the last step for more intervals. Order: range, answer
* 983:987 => 237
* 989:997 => 253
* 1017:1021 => 478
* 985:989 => 223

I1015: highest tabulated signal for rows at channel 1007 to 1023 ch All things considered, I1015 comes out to 499.9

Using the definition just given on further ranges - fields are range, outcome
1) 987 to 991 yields 227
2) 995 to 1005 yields 499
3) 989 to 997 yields 292.7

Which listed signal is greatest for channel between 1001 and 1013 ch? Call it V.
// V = 527.8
